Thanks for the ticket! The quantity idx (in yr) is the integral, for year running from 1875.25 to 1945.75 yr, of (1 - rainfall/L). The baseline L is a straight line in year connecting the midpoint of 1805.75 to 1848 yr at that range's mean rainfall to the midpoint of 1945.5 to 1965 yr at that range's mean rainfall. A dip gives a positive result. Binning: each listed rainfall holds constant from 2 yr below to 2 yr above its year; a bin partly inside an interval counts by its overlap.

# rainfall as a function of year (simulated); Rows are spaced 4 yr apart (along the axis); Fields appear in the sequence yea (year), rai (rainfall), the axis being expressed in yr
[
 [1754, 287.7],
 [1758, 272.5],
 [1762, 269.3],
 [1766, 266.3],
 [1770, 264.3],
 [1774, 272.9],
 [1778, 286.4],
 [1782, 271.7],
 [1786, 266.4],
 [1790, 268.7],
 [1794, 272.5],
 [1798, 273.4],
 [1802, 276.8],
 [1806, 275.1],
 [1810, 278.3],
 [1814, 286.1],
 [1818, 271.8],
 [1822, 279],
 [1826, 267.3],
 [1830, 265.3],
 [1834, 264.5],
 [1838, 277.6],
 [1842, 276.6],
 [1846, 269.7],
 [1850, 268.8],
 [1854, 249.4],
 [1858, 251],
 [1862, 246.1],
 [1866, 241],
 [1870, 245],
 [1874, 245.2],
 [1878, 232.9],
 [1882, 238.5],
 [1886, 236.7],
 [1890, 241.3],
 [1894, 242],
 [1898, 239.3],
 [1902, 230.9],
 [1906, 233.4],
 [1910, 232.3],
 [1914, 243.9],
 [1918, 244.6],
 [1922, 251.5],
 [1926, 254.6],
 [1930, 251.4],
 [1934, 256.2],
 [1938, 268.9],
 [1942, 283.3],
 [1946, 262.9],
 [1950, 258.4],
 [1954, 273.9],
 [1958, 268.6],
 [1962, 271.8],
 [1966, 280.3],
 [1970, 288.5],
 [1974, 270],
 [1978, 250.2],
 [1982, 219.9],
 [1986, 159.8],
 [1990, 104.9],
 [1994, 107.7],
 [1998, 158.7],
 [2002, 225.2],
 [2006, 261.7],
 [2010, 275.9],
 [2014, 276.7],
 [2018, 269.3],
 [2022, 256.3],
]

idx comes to 6.2 yr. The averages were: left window 274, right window 268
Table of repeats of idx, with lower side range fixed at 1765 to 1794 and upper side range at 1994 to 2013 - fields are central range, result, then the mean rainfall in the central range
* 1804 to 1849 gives -2.3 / 274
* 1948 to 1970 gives -4.0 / 272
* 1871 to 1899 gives 0.8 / 240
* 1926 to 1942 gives -1.7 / 261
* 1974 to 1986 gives -0.2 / 228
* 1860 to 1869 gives 0.3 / 244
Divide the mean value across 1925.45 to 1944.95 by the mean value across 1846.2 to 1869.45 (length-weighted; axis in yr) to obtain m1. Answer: 1.04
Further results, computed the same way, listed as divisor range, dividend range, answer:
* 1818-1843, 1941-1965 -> 0.99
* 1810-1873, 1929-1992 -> 0.94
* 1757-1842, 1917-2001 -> 0.87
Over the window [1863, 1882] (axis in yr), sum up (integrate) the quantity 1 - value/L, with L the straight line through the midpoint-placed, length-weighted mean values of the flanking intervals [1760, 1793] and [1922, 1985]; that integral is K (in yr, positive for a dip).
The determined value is 1.78 yr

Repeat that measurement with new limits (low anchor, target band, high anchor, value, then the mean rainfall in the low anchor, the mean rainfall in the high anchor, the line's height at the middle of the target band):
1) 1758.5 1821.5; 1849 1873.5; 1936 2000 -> 0.8 yr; 273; 233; 257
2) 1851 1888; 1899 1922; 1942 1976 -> 1.7 yr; 244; 272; 257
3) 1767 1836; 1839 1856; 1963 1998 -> -0.7 yr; 273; 209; 256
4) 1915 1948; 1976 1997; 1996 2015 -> 6.5 yr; 259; 238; 243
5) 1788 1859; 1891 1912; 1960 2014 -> 1.0 yr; 271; 223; 248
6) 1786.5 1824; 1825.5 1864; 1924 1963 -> 1.3 yr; 275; 265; 272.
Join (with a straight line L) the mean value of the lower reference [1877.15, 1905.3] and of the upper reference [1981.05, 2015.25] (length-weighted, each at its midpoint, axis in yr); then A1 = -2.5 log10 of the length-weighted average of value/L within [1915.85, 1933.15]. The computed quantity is -0.12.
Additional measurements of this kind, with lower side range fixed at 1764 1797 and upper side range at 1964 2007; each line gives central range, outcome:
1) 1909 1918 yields -0.04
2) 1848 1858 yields -0.03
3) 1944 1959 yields -0.20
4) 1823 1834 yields -0.04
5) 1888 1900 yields -0.02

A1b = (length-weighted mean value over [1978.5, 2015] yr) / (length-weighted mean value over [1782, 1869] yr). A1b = 0.74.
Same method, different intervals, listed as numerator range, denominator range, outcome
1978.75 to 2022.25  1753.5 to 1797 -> 0.77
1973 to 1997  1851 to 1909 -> 0.75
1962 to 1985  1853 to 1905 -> 1.07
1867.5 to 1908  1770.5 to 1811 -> 0.87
